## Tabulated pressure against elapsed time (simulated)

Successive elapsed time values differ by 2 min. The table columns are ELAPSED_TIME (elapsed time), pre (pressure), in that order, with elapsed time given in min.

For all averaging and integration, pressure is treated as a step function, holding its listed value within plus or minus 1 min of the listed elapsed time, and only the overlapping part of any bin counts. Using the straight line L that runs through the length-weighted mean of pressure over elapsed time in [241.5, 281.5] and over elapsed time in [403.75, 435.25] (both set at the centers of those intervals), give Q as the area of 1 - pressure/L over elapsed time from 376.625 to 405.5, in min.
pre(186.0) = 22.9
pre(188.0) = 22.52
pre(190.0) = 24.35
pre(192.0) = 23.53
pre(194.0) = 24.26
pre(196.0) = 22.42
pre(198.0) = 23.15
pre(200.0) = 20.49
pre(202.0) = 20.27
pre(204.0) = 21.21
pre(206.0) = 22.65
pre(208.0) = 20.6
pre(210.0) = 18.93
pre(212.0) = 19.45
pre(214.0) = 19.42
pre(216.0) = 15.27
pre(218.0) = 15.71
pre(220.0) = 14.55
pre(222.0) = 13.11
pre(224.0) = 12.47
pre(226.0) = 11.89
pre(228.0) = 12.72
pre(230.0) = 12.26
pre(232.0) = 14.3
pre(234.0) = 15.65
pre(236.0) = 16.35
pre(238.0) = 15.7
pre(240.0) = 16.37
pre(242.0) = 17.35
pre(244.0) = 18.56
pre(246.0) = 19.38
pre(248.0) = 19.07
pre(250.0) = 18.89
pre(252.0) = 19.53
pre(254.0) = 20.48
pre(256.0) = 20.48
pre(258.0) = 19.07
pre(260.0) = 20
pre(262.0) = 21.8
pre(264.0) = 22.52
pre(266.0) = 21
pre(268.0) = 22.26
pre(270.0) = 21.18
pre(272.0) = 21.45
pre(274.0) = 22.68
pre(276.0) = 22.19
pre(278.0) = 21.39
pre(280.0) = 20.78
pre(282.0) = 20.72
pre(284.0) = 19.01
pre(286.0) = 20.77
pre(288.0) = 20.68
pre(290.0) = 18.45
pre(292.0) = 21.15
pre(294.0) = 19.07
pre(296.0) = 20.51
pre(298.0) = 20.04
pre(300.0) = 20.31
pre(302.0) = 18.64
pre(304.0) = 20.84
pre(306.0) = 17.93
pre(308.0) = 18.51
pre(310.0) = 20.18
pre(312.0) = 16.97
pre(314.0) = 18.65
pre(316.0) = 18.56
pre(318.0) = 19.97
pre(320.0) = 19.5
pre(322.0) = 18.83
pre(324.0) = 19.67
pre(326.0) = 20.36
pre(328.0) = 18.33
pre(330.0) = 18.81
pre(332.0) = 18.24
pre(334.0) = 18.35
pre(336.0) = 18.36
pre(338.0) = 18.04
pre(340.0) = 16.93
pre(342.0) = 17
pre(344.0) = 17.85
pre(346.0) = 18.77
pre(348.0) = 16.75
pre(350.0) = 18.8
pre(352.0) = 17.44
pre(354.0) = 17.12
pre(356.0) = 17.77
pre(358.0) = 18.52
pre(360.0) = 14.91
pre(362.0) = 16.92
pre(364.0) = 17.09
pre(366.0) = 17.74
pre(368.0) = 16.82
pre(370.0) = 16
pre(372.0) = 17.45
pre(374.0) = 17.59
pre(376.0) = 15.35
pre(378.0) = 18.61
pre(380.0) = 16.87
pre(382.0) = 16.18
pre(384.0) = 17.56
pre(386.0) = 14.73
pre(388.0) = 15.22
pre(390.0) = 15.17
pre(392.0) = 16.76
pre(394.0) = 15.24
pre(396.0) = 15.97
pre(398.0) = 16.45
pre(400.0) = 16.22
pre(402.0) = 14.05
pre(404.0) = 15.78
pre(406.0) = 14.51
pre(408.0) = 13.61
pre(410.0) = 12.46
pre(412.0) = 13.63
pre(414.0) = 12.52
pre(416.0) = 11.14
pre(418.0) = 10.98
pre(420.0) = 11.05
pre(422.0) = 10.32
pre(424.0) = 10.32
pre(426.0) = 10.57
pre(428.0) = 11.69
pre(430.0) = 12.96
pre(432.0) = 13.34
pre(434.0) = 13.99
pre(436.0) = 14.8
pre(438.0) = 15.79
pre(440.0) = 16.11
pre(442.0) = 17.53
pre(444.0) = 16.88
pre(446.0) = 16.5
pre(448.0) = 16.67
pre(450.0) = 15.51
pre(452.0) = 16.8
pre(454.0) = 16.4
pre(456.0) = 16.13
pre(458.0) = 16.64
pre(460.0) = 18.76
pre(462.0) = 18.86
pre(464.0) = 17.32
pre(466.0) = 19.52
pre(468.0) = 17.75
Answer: -4.55 min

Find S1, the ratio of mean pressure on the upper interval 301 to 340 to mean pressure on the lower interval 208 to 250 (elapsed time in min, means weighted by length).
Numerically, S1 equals 1.2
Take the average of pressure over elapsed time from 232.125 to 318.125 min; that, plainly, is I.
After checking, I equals 19.6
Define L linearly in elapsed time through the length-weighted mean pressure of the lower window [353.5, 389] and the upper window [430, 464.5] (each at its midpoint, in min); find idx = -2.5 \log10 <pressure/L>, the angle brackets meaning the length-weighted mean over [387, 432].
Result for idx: 0.22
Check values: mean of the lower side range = 16.8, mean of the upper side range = 16.2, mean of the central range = 13.5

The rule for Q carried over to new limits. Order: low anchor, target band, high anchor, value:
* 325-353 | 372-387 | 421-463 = 0.2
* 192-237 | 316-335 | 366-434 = -4.0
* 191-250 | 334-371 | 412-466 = -3.4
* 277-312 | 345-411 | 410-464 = 1.4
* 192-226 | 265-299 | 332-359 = -4.5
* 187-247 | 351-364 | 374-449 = -1.3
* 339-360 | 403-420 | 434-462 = 4.0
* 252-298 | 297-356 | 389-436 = -1.9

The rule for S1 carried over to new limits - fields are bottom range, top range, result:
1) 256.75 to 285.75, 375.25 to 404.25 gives 0.76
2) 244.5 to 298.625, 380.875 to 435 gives 0.67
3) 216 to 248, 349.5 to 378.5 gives 1.13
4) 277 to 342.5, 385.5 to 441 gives 0.71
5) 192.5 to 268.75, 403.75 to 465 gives 0.79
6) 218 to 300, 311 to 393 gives 0.94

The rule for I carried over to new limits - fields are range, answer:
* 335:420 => 16.1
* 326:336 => 18.6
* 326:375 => 17.6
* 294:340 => 19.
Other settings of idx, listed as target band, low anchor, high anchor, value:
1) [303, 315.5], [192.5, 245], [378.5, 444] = -0.18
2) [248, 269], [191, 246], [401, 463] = -0.20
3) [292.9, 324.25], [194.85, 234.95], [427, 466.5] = -0.15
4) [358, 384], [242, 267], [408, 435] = -0.17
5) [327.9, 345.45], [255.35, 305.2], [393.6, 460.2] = 0.02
